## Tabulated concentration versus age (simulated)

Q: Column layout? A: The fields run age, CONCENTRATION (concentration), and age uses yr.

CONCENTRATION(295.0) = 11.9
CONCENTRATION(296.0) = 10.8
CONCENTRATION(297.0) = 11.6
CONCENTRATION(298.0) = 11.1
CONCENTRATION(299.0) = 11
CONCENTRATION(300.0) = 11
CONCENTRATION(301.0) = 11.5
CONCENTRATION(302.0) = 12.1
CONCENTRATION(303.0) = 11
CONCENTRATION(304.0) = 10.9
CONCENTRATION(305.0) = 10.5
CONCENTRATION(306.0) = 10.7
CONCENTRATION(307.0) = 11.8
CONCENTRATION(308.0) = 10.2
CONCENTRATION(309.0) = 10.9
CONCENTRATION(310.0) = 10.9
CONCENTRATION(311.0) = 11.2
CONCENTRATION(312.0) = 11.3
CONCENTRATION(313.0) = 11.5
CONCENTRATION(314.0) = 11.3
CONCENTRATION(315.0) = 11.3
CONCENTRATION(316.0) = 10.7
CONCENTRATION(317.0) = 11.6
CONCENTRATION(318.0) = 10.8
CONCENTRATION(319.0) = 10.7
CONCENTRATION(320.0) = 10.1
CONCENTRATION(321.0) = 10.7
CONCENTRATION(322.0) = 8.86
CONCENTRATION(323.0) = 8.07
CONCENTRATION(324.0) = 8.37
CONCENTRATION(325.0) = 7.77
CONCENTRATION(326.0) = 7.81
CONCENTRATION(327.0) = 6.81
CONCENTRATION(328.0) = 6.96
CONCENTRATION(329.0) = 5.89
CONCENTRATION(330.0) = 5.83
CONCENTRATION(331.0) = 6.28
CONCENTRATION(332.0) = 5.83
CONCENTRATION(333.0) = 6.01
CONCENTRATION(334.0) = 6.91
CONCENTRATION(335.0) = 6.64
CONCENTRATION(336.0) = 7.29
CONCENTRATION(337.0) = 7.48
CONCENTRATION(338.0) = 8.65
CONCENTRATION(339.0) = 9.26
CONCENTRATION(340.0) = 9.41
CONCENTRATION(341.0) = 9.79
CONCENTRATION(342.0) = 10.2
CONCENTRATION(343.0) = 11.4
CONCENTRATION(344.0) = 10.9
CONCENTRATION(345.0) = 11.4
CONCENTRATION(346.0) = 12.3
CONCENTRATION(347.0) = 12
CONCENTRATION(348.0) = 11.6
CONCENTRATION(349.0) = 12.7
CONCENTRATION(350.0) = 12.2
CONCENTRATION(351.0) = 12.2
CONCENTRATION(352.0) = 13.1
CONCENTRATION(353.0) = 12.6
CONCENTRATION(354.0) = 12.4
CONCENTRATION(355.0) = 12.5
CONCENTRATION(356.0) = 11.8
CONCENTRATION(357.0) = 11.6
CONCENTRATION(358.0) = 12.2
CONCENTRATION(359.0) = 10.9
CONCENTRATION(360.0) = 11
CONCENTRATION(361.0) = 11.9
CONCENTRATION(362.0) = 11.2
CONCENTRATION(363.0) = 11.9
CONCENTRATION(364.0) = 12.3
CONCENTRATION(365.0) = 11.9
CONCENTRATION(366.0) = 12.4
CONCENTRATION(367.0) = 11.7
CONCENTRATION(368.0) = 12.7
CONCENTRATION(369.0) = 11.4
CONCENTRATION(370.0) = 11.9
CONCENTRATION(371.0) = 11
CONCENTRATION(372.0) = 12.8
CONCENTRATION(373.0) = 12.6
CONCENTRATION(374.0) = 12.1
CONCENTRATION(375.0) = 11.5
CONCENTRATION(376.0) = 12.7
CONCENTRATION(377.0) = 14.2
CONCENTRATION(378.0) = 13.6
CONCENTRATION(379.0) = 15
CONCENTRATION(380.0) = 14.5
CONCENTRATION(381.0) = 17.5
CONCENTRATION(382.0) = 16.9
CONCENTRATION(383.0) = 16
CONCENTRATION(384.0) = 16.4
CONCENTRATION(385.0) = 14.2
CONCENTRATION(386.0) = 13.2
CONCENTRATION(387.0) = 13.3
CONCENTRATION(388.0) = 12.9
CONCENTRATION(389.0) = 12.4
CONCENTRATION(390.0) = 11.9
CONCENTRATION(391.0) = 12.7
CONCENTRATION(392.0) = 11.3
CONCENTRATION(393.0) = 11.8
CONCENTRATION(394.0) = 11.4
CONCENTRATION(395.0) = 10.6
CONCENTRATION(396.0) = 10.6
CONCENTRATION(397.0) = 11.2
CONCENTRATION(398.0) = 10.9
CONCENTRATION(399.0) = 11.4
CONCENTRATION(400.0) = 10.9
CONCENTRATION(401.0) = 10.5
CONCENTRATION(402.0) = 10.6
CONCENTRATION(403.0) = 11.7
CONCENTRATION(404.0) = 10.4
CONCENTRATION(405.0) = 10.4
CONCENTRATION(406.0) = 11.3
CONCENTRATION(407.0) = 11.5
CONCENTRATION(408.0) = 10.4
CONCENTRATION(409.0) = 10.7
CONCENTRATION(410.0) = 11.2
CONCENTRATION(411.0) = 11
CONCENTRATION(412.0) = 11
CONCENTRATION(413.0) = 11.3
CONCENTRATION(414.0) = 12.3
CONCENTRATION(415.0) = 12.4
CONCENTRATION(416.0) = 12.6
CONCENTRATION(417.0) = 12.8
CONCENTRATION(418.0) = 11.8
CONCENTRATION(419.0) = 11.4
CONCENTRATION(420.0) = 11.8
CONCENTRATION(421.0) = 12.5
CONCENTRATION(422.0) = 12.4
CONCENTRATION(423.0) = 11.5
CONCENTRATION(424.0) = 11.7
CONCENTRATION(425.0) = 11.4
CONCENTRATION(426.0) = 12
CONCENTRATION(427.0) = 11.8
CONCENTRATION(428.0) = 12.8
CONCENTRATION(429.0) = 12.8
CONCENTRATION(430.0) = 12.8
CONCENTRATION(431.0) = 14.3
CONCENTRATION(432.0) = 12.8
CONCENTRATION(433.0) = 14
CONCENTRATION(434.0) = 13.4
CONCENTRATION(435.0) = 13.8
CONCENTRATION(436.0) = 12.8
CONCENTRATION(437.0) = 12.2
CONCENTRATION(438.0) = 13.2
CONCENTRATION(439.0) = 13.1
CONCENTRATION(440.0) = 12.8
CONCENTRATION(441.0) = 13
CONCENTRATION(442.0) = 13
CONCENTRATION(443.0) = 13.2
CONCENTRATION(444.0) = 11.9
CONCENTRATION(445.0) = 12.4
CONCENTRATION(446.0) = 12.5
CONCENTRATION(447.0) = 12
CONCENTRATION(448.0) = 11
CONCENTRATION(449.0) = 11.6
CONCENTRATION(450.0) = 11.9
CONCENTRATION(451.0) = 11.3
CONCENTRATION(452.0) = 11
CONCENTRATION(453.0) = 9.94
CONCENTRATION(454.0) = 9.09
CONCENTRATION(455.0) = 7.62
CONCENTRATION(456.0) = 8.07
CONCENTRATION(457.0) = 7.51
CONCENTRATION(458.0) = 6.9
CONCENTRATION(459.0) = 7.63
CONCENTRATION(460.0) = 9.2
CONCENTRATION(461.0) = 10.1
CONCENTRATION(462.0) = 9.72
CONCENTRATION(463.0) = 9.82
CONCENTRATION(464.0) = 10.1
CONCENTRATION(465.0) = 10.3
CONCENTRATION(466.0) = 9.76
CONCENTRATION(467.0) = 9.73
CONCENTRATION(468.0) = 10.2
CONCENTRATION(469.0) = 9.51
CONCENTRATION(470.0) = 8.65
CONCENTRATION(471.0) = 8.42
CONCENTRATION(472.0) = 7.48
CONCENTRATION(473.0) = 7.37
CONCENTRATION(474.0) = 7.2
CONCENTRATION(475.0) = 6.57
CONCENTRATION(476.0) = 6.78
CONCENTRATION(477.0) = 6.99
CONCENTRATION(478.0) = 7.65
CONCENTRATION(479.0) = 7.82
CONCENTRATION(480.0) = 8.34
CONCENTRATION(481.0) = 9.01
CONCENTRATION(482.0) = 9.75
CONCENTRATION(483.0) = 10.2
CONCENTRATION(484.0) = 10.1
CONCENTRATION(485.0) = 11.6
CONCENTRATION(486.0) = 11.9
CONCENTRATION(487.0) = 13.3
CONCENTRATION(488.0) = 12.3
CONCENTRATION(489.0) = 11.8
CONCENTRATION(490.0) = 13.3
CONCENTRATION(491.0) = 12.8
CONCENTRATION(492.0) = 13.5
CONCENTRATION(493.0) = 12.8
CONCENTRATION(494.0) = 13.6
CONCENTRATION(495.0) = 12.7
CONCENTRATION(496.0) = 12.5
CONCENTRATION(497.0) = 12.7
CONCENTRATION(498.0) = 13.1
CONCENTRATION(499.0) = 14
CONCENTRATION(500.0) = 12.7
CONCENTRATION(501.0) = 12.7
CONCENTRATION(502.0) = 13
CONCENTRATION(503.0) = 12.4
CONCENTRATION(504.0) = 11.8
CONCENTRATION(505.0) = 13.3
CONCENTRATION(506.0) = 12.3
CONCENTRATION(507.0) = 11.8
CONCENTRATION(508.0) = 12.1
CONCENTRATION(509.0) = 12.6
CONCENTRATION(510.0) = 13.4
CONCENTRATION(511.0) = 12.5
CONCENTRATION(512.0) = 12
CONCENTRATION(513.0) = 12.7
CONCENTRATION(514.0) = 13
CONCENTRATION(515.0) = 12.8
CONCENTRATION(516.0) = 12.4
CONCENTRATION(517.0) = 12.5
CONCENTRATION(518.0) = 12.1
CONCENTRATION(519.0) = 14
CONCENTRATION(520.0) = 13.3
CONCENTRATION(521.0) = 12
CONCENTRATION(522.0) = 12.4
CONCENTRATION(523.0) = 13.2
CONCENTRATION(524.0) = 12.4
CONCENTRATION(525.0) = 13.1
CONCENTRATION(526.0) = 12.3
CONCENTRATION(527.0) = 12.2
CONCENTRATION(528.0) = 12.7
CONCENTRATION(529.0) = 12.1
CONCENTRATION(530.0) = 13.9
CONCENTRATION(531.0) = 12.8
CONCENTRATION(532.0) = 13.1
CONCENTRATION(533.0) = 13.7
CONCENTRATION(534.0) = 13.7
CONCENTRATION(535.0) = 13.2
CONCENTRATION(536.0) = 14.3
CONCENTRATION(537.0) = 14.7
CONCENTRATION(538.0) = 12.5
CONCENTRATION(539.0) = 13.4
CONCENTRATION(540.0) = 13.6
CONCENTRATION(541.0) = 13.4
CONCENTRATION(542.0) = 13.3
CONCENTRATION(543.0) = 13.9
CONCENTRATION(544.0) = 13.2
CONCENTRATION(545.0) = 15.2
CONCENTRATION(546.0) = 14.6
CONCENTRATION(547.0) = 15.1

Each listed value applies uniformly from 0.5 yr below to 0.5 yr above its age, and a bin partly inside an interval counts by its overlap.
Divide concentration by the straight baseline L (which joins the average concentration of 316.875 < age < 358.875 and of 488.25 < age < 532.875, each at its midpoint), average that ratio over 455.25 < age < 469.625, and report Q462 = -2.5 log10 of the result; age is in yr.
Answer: 0.28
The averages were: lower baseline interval 9.68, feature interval 9.15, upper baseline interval 12.7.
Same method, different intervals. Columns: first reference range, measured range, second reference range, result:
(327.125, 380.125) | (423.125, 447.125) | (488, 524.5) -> -0.08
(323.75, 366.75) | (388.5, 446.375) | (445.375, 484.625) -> -0.25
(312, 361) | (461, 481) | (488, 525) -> 0.37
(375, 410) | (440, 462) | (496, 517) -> 0.19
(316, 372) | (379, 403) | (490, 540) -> -0.17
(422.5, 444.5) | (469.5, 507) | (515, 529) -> 0.17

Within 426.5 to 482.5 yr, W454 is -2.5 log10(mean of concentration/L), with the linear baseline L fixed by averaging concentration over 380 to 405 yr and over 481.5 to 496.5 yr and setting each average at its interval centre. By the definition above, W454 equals 0.18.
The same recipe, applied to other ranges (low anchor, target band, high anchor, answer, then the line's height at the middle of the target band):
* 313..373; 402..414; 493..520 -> 0.02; 11.3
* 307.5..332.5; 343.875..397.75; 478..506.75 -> -0.24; 10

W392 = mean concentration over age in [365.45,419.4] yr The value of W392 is 12.3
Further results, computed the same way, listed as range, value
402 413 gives 11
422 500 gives 11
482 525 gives 12.5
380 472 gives 11.6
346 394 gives 12.7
